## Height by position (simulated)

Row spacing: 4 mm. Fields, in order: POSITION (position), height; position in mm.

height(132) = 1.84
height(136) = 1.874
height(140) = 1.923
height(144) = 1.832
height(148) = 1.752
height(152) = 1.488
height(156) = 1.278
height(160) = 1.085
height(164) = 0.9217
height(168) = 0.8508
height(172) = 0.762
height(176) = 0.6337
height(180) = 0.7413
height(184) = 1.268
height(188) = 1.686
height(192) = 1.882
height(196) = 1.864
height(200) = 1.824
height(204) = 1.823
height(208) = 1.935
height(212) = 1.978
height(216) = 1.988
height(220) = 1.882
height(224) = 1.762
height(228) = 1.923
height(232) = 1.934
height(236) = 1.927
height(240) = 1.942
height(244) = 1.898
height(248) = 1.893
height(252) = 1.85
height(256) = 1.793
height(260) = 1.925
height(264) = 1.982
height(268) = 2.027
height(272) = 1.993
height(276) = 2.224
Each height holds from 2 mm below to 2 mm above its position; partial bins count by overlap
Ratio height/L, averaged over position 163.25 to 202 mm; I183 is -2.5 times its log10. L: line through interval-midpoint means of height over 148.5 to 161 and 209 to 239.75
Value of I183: 0.27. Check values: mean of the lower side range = 1.36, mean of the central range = 1.25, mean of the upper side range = 1.92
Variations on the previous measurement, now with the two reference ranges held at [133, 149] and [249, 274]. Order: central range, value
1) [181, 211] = 0.09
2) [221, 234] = 0.02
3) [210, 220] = -0.04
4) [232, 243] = -0.01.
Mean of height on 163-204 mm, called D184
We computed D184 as 1.28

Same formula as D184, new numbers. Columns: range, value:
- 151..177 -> 0.998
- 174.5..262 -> 1.75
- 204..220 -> 1.94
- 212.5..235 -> 1.9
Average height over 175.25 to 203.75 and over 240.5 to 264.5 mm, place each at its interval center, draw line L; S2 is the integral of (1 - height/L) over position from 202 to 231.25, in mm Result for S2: -4.43 mm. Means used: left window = 1.47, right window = 1.89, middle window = 1.9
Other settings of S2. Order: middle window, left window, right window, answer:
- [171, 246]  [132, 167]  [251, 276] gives 3.36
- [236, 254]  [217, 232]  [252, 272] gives 0.05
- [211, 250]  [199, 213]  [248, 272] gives -0.17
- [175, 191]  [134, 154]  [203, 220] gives 6.07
